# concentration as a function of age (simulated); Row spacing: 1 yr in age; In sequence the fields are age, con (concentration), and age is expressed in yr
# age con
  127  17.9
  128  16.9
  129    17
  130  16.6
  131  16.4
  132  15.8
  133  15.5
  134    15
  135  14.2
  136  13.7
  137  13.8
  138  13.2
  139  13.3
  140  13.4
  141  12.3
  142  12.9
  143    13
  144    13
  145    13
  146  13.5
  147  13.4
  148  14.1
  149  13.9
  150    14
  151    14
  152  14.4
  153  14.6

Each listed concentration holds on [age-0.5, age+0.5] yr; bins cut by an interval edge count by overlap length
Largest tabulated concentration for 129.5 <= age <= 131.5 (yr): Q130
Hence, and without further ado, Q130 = 16.6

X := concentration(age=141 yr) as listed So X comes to 12.3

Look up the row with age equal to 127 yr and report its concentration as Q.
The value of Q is 17.9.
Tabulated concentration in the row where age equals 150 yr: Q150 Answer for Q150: 14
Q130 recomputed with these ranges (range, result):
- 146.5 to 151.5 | 14.1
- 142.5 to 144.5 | 13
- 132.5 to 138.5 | 15.5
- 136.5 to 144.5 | 13.8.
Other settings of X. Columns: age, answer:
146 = 13.5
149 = 13.9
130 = 16.6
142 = 12.9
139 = 13.3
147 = 13.4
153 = 14.6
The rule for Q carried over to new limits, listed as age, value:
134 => 15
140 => 13.4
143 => 13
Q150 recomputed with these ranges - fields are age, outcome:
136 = 13.7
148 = 14.1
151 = 14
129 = 17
